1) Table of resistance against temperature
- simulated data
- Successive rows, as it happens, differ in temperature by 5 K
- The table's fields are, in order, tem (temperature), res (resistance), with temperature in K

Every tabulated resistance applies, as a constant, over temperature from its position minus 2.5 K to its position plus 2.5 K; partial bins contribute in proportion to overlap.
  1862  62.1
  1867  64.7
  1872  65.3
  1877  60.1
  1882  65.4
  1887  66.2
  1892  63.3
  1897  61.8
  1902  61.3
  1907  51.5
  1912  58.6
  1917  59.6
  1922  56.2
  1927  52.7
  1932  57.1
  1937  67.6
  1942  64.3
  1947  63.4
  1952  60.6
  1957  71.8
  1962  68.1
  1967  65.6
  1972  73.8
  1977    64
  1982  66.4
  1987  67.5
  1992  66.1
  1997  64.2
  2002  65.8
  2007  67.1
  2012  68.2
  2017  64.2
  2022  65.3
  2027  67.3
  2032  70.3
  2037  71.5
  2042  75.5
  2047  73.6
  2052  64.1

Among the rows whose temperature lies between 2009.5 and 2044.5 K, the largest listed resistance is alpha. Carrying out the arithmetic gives 75.5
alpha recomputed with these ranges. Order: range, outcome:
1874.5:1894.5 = 66.2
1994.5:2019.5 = 68.2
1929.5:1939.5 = 67.6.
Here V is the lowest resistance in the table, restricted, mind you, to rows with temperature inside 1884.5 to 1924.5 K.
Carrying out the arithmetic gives 51.5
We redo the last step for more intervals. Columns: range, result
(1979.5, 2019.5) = 64.2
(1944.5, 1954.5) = 60.6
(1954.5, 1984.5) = 64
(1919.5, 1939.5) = 52.7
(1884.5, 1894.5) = 63.3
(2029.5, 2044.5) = 70.3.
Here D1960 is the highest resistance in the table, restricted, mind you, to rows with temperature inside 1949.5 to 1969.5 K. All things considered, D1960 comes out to 71.8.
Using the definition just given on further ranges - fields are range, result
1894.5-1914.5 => 61.8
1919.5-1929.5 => 56.2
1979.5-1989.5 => 67.5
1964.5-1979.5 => 73.8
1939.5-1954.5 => 64.3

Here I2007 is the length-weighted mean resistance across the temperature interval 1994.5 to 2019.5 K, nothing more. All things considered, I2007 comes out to 65.9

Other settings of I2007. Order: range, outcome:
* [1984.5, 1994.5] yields 66.8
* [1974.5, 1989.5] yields 66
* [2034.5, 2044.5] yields 73.5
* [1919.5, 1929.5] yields 54.5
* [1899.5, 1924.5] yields 57.4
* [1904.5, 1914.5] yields 55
